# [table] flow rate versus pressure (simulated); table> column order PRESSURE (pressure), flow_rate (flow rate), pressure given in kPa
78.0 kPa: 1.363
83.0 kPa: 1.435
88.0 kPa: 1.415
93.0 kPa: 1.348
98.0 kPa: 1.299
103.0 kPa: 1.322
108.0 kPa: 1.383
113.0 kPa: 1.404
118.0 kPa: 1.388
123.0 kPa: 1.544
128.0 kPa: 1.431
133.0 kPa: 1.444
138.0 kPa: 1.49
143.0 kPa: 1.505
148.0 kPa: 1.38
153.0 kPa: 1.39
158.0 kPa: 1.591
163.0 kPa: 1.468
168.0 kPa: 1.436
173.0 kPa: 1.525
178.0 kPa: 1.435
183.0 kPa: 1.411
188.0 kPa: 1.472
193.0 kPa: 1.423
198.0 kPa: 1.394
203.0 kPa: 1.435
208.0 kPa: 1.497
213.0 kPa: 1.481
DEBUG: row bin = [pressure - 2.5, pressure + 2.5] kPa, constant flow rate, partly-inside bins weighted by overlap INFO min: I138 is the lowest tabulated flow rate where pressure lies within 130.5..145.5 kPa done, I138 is 1.444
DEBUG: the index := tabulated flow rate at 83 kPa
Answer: 1.435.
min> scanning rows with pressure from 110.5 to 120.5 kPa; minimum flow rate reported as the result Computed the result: 1.388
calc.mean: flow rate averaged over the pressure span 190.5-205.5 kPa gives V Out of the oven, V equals 1.42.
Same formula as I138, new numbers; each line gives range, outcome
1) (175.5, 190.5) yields 1.411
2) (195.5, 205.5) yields 1.394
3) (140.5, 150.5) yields 1.38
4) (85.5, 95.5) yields 1.348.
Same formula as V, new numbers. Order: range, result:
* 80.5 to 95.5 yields 1.4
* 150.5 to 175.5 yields 1.48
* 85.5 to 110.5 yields 1.35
